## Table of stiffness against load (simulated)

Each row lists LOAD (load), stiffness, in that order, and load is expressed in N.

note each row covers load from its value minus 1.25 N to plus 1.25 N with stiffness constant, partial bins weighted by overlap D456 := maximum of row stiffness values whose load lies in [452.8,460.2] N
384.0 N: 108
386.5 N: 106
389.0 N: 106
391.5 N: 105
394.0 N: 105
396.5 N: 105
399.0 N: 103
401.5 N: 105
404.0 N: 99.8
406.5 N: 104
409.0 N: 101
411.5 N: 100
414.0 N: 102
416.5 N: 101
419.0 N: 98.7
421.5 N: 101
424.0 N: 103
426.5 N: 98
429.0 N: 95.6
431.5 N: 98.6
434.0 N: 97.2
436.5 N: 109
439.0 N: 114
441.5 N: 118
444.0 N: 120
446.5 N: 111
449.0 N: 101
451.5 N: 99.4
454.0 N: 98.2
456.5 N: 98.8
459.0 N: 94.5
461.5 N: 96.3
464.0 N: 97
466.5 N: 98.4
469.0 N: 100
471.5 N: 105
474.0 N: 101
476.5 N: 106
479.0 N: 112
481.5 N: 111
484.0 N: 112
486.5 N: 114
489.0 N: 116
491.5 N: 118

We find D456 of 98.8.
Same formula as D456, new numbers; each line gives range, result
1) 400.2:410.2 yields 105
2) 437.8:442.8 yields 118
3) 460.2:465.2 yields 97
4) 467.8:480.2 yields 112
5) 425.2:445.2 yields 120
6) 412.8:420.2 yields 102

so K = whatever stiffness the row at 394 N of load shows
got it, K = 105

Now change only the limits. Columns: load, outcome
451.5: 99.4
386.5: 106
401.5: 105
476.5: 106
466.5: 98.4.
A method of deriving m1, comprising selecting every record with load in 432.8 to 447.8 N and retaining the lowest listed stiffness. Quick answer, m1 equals 97.2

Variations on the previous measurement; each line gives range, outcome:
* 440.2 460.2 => 94.5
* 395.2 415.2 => 99.8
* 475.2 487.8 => 106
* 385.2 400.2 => 103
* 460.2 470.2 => 96.3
